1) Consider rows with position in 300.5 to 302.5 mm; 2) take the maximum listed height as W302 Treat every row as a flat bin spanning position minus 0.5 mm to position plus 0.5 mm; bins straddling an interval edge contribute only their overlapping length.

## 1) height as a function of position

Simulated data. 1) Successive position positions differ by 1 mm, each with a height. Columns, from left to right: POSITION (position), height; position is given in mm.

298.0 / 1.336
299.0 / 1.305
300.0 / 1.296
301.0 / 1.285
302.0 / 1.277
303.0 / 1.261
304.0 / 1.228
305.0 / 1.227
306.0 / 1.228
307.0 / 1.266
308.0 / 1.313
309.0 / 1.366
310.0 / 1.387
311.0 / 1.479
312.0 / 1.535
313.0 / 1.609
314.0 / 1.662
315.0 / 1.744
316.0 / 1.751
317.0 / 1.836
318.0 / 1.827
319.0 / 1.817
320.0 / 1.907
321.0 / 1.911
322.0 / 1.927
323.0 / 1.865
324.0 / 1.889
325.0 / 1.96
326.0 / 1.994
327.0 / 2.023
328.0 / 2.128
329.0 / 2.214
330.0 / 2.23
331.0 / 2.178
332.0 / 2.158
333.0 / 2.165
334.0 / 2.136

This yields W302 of 1.285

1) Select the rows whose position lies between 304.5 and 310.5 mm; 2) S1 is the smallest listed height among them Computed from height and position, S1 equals 1.227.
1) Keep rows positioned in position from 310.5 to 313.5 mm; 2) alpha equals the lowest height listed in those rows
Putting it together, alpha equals 1.479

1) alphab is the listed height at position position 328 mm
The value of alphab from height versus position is 2.128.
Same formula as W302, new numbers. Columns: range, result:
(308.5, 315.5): 1.744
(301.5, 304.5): 1.277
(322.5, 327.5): 2.023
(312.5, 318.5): 1.836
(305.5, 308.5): 1.313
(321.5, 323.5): 1.927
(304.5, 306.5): 1.228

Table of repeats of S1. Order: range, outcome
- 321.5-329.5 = 1.865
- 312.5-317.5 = 1.609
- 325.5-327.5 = 1.994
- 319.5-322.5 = 1.907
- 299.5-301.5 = 1.285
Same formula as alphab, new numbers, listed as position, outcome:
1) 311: 1.479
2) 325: 1.96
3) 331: 2.178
